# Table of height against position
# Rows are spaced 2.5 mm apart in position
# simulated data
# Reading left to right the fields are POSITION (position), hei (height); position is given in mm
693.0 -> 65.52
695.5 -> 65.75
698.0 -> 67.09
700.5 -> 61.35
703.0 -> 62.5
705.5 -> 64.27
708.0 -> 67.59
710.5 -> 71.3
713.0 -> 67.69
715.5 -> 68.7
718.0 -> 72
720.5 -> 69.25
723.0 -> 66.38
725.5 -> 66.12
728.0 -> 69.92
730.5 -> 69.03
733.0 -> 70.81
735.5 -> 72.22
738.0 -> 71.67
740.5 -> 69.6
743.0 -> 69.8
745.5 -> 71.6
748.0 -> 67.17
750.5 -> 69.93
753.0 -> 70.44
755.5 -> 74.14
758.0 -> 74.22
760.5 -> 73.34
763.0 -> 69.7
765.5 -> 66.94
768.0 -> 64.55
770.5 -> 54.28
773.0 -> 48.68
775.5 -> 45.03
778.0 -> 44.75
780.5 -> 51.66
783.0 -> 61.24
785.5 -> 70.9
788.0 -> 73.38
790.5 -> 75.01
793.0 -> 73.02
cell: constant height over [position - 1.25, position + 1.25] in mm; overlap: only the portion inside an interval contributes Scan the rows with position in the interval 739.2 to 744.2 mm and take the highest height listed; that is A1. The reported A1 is 69.8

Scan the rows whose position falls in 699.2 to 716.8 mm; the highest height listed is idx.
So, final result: 71.3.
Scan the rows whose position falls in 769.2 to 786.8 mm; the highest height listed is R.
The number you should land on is 70.9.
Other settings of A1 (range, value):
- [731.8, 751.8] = 72.22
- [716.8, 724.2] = 72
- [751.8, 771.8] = 74.22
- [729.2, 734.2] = 70.81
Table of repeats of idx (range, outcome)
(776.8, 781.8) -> 51.66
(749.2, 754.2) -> 70.44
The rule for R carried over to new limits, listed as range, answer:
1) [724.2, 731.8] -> 69.92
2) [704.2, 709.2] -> 67.59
